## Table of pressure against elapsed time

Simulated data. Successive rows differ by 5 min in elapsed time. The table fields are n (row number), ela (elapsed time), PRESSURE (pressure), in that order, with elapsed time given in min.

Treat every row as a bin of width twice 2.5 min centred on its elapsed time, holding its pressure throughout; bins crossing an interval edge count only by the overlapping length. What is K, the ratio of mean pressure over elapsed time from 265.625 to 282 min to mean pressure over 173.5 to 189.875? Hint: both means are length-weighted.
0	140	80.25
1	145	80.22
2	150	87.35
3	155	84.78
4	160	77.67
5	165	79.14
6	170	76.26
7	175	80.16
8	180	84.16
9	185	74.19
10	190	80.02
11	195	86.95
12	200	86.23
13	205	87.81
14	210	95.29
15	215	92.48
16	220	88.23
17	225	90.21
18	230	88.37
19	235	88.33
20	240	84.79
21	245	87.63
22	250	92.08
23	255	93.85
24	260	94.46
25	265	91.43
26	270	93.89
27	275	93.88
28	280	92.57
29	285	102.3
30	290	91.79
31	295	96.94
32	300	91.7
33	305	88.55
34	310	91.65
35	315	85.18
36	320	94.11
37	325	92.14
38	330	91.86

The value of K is 1.17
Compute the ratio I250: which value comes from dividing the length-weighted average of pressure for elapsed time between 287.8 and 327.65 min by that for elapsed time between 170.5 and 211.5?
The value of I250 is 1.09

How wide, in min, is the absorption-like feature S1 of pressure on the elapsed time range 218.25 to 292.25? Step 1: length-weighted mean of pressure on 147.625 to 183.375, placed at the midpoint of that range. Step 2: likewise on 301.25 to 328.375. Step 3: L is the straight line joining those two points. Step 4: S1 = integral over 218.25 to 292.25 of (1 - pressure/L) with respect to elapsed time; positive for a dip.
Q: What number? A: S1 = -4.15 min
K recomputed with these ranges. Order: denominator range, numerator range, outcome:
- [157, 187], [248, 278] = 1.18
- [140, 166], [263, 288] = 1.16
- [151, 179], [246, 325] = 1.16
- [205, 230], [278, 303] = 1.05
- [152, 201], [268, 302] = 1.17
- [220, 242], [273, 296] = 1.08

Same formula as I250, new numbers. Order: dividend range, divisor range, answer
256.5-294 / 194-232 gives 1.05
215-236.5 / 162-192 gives 1.13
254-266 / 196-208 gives 1.07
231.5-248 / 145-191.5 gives 1.08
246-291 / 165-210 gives 1.14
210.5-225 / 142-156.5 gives 1.08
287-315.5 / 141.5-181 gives 1.13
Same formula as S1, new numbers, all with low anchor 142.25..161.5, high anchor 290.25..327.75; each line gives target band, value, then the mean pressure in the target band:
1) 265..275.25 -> -0.45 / 93.3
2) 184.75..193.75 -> 0.60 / 79.2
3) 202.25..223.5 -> -1.17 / 90.9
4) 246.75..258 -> -0.55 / 92.7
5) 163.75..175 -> 0.76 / 78.1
